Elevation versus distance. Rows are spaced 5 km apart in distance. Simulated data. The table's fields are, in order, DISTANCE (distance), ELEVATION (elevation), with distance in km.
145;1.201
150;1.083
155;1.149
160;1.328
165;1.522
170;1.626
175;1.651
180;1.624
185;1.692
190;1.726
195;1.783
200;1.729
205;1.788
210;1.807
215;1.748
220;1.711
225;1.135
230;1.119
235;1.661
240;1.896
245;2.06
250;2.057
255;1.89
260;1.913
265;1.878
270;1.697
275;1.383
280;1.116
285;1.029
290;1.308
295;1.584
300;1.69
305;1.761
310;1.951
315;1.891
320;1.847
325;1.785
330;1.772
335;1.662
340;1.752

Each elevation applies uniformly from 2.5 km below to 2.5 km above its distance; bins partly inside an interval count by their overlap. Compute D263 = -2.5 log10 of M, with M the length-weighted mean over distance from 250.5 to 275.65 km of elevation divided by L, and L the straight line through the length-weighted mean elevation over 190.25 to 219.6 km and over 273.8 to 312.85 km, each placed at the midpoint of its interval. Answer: -0.14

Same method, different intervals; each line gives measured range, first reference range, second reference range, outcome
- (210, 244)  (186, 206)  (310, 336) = 0.12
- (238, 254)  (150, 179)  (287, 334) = -0.24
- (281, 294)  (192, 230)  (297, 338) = 0.40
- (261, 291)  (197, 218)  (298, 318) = 0.25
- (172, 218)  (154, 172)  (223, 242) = -0.20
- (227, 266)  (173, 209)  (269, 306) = -0.17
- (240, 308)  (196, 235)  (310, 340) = 0.03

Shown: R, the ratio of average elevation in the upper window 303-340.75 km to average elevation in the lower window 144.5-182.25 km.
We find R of 1.28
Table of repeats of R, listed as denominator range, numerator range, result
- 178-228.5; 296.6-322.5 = 1.09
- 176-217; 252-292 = 0.89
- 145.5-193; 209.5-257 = 1.15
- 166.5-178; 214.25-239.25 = 0.91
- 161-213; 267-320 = 0.93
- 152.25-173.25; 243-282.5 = 1.24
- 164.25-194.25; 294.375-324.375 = 1.09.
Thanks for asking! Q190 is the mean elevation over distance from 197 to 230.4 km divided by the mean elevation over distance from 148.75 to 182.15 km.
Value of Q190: 1.12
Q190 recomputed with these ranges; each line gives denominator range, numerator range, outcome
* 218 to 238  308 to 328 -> 1.32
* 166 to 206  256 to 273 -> 1.08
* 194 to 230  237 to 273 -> 1.17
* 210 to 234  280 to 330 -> 1.10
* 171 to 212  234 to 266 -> 1.12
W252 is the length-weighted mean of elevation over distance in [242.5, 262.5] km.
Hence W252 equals 1.98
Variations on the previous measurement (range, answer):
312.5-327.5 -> 1.84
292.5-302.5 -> 1.64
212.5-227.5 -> 1.53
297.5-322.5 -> 1.83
